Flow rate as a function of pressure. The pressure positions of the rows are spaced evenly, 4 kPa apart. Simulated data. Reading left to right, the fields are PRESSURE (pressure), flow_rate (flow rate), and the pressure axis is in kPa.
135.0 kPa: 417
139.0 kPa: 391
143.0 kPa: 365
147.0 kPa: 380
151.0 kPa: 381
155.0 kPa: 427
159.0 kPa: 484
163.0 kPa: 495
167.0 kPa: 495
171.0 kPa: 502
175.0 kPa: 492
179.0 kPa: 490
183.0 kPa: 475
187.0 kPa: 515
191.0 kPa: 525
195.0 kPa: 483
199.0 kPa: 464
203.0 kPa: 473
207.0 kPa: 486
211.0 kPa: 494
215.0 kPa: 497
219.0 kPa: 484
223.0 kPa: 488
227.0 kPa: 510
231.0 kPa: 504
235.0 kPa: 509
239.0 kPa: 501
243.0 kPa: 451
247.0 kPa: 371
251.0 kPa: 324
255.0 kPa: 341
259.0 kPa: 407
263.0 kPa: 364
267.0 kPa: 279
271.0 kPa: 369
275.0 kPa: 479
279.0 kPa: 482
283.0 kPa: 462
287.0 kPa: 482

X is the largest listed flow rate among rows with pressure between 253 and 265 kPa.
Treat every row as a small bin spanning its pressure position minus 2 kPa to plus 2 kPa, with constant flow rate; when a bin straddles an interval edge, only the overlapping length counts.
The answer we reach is 407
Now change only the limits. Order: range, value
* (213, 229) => 510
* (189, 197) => 525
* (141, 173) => 502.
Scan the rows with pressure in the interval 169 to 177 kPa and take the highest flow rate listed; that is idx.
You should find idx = 502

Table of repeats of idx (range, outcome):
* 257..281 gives 482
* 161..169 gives 495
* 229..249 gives 509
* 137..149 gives 391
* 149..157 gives 427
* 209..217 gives 497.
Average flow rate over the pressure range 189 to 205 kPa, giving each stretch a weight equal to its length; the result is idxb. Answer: 486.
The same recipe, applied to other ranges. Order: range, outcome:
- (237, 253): 412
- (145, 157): 396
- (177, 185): 482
